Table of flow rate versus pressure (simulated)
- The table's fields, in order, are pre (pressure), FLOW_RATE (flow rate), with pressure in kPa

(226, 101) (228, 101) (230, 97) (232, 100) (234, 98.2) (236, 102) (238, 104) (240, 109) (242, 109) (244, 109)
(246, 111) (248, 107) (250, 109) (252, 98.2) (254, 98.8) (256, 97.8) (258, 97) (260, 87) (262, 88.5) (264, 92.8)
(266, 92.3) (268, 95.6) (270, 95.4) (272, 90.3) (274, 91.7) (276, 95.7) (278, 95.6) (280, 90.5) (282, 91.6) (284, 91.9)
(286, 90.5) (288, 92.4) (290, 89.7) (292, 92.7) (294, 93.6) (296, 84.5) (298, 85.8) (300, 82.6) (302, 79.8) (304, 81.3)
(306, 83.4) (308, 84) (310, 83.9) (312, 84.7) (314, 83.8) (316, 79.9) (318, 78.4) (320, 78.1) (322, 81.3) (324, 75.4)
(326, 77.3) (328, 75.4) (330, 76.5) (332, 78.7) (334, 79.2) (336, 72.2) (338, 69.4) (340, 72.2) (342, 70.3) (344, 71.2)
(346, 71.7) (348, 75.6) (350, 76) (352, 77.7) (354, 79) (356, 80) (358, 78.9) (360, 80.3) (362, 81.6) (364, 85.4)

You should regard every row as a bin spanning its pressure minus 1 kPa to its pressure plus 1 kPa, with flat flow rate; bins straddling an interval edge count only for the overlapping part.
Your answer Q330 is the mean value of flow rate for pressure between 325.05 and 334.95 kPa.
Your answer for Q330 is 77.4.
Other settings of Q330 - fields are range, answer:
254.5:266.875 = 92.8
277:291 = 91.7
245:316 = 91.6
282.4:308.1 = 87.3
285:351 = 80.3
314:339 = 77.1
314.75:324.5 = 78.9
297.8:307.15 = 82.3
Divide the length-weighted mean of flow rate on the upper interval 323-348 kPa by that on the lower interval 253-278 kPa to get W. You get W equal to 0.79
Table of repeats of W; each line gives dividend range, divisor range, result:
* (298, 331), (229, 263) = 0.79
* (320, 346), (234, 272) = 0.75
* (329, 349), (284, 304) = 0.84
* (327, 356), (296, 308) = 0.90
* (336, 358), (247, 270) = 0.77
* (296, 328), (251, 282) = 0.87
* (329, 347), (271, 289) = 0.80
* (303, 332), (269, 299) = 0.88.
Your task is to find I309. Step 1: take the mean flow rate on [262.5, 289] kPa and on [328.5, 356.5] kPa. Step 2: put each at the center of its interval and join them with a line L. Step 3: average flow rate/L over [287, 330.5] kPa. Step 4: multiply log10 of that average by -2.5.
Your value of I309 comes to 0.01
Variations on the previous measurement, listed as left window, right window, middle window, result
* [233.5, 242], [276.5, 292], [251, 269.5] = 0.05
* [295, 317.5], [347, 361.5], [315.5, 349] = 0.07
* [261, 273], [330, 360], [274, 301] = -0.03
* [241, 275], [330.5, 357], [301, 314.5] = 0.02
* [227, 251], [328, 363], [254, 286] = 0.04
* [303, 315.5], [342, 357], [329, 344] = 0.06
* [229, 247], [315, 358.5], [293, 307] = 0.03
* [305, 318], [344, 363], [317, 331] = 0.05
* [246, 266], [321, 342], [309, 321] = -0.01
